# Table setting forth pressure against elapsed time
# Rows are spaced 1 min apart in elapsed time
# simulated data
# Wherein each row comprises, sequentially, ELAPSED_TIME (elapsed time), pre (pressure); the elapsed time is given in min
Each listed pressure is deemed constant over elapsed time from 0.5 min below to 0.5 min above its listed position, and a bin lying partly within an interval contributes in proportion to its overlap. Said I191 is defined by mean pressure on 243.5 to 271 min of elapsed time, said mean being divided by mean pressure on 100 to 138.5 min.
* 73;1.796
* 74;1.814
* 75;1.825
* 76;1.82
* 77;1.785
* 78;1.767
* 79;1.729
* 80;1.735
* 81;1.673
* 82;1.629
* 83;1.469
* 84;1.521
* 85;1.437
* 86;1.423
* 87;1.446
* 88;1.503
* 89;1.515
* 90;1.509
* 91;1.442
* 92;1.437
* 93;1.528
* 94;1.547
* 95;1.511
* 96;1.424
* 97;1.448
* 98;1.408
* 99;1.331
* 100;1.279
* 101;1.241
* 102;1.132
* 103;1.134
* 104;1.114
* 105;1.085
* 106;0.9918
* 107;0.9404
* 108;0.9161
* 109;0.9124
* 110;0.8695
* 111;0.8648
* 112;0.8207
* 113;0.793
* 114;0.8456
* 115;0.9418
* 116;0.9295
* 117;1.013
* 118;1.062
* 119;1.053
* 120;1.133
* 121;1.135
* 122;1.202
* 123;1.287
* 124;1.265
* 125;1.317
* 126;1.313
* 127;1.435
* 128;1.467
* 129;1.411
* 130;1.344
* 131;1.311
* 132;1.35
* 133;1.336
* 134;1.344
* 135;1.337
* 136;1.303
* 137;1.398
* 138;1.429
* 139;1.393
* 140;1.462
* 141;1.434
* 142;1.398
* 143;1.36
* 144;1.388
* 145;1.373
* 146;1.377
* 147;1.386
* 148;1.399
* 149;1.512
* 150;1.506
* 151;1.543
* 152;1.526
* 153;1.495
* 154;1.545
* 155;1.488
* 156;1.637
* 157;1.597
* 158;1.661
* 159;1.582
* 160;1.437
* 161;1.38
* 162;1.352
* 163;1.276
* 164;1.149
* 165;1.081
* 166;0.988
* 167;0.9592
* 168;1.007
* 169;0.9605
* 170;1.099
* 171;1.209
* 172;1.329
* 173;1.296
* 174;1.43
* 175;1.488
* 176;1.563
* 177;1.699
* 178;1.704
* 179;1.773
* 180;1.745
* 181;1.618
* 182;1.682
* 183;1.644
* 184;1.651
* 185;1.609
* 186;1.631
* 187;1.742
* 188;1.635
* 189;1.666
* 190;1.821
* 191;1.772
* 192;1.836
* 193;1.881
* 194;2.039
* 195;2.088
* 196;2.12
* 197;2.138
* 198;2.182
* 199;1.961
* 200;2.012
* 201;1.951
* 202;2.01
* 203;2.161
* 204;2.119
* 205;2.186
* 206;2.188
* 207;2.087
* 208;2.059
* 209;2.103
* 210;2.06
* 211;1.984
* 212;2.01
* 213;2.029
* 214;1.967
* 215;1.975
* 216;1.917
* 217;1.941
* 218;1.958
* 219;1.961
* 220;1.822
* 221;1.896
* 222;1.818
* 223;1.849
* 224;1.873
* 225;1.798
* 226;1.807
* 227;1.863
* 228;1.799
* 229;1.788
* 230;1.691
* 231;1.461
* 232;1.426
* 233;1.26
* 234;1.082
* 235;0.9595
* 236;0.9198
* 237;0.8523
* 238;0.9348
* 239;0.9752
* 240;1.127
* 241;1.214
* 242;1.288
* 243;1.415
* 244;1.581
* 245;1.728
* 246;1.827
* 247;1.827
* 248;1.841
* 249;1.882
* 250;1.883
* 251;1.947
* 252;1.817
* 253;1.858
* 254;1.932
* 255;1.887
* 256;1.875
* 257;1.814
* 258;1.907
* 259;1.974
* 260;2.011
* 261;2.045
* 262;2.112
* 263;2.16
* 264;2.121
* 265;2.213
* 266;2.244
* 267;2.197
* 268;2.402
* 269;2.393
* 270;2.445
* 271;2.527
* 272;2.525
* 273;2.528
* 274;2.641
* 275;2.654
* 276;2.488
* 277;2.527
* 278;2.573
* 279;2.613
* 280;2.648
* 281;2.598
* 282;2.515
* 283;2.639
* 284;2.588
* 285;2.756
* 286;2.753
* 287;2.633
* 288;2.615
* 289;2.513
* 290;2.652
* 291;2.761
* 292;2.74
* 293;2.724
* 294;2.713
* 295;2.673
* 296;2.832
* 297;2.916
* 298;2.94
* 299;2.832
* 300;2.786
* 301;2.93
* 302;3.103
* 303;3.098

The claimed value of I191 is 1.7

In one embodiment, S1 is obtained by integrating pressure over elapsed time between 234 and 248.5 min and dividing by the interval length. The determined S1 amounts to 1.31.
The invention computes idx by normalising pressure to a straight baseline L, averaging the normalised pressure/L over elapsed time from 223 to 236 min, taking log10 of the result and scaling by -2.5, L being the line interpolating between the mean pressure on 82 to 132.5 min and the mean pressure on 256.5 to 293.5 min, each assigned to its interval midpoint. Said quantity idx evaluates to 0.33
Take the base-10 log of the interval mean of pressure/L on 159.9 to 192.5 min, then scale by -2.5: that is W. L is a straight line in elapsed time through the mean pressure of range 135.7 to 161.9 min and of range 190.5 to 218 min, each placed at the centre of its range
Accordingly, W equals 0.20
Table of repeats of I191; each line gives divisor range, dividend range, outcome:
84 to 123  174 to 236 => 1.52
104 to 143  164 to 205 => 1.40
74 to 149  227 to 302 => 1.60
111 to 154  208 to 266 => 1.36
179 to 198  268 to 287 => 1.43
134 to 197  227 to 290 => 1.33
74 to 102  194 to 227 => 1.31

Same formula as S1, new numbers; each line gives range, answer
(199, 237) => 1.82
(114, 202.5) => 1.47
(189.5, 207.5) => 2.03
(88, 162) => 1.3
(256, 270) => 2.13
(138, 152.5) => 1.43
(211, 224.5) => 1.93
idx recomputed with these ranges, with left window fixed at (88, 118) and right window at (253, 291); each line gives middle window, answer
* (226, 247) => 0.46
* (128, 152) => 0.03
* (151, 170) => 0.17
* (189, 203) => -0.08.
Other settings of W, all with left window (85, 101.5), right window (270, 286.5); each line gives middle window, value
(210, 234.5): 0.239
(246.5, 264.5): 0.255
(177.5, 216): 0.092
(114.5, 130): 0.325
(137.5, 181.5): 0.294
